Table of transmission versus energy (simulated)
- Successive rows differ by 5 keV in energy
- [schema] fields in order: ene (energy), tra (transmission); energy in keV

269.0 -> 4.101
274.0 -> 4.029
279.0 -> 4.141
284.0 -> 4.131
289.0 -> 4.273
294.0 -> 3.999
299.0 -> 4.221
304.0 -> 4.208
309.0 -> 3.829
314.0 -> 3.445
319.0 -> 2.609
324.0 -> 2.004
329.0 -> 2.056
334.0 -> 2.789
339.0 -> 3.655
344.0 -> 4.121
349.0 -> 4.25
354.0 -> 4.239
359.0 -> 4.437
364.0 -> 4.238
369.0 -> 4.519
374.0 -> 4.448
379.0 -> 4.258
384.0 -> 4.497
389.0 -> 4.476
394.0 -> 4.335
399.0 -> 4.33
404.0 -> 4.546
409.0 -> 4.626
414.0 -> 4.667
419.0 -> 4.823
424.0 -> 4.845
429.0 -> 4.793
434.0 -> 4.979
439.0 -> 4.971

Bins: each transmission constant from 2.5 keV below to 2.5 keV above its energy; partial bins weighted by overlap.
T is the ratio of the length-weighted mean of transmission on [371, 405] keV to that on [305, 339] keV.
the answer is 1.5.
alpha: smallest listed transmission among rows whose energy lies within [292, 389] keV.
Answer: 2.004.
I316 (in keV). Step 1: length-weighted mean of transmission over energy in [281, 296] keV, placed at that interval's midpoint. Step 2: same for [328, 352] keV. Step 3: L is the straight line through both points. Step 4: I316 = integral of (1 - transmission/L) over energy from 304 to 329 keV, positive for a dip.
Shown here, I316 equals 5.2 keV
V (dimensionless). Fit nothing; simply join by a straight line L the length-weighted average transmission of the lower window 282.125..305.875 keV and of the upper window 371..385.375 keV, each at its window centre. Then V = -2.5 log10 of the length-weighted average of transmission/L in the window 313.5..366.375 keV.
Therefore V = 0.243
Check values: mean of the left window 4.17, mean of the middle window 3.44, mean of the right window 4.4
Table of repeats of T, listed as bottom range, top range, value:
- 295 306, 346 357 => 1.01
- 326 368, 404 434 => 1.27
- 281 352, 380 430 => 1.29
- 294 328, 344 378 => 1.29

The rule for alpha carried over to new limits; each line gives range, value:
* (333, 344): 2.789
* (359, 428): 4.238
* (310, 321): 2.609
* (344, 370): 4.121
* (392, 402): 4.33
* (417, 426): 4.823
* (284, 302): 3.999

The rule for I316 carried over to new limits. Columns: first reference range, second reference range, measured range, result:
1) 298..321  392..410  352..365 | -0.8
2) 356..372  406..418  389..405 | 0.6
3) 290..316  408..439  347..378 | 0.2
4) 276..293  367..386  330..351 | 3.7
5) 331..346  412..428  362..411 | -2.3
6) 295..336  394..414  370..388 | -1.3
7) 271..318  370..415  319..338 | 7.9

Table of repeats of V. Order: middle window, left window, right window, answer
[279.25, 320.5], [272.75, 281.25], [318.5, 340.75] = -0.13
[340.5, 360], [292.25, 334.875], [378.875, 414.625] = -0.12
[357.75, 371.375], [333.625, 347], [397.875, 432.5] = -0.10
